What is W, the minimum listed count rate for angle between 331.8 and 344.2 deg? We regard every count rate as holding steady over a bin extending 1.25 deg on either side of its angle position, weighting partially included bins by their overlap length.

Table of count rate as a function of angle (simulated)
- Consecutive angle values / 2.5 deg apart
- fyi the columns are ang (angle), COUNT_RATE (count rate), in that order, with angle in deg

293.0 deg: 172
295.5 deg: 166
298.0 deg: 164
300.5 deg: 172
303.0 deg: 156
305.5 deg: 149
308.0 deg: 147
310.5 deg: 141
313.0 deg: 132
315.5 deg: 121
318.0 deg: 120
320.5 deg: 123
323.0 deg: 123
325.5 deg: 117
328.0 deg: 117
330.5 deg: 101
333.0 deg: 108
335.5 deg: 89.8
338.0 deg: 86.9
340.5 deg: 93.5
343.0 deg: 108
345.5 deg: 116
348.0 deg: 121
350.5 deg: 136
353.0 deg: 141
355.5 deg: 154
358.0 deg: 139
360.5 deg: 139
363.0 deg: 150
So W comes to 86.9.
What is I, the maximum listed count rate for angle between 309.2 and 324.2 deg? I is 141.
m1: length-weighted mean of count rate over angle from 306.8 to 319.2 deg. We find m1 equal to 132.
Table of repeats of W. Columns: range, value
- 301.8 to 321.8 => 120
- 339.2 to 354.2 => 93.5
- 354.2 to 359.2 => 139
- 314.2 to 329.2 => 117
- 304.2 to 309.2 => 147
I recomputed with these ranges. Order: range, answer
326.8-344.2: 117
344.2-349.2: 121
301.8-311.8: 156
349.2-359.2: 154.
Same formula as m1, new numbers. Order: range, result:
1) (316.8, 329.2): 120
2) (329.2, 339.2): 96.6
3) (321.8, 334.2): 113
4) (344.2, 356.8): 134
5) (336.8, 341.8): 90.4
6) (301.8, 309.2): 151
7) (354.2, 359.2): 147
